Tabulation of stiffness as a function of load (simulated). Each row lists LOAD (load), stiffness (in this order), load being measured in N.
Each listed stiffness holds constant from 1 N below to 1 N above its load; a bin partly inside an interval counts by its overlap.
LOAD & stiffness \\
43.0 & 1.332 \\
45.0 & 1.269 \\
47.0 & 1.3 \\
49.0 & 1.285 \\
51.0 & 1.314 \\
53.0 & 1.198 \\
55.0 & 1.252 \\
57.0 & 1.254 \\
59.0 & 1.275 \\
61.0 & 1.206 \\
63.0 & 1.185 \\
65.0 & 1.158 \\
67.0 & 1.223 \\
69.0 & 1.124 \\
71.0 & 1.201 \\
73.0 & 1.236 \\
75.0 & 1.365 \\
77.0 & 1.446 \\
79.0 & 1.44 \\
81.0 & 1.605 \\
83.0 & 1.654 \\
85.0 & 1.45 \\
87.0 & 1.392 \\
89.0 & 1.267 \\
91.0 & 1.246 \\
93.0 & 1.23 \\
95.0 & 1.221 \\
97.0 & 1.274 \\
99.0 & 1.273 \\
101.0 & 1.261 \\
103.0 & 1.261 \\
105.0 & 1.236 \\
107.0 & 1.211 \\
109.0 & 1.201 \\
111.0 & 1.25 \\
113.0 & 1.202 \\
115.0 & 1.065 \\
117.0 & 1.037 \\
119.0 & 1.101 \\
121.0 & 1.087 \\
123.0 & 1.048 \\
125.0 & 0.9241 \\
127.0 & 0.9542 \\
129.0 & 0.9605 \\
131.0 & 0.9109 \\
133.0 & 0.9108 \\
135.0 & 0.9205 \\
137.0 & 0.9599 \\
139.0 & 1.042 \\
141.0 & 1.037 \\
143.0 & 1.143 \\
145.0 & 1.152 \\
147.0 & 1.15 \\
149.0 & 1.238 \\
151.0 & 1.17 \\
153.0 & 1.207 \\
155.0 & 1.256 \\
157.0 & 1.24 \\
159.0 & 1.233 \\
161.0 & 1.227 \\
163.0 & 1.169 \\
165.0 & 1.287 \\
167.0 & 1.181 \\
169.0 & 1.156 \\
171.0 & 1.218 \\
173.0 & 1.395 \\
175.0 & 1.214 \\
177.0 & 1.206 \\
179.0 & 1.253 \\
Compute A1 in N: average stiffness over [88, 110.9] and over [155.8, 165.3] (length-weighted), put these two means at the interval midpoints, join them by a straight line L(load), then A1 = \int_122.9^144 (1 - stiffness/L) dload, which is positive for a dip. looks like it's 4.4 N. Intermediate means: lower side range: 1.24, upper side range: 1.23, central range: 0.98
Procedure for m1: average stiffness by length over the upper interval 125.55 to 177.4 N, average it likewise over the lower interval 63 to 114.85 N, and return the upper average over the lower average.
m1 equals 0.9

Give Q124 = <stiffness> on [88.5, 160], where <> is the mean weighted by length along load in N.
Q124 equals 1.13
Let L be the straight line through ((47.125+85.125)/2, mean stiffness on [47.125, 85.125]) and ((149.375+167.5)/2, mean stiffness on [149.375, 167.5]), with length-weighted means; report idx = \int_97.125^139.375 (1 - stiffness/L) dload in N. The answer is 5.6 N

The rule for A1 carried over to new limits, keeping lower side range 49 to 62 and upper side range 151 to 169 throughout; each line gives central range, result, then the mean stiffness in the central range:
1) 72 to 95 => -2.6 N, 1.39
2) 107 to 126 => 1.9 N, 1.11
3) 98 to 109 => -0.1 N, 1.24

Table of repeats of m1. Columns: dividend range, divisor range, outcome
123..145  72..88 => 0.68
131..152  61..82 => 0.82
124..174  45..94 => 0.86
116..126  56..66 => 0.86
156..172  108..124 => 1.08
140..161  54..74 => 0.98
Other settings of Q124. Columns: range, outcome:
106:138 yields 1.05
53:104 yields 1.3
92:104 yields 1.25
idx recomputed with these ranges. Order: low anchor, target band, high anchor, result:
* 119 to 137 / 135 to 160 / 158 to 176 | -0.9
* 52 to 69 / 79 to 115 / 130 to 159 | -4.3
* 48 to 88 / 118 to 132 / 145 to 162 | 2.8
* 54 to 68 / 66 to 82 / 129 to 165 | -1.7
